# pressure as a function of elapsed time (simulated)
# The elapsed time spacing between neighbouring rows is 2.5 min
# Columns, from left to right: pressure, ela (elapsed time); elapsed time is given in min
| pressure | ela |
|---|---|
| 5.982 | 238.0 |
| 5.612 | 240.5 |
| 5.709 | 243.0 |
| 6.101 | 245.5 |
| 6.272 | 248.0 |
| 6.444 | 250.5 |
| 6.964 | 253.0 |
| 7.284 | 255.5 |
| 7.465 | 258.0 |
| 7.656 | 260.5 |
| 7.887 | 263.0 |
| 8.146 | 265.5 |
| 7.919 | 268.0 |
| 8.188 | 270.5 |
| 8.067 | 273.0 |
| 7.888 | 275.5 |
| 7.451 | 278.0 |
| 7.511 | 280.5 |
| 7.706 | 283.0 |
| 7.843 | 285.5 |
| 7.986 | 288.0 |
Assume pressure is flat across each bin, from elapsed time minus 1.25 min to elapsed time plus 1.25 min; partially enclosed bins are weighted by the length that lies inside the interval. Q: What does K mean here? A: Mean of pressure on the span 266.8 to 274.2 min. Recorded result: 8.06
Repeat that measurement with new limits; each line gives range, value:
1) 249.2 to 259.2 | 7.03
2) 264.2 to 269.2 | 8.03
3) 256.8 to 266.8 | 7.79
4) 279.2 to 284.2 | 7.61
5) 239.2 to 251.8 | 6.03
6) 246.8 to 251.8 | 6.36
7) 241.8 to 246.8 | 5.91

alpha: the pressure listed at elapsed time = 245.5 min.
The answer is 6.101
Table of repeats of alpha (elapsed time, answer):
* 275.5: 7.888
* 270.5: 8.188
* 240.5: 5.612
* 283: 7.706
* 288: 7.986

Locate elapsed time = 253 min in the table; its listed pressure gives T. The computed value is 6.964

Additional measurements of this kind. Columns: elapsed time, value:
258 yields 7.465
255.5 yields 7.284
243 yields 5.709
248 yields 6.272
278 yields 7.451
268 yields 7.919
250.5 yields 6.444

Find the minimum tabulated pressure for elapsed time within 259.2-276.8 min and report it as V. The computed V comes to 7.656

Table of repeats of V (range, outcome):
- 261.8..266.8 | 7.887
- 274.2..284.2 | 7.451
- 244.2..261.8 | 6.101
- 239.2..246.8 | 5.612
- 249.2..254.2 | 6.444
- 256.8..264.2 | 7.465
